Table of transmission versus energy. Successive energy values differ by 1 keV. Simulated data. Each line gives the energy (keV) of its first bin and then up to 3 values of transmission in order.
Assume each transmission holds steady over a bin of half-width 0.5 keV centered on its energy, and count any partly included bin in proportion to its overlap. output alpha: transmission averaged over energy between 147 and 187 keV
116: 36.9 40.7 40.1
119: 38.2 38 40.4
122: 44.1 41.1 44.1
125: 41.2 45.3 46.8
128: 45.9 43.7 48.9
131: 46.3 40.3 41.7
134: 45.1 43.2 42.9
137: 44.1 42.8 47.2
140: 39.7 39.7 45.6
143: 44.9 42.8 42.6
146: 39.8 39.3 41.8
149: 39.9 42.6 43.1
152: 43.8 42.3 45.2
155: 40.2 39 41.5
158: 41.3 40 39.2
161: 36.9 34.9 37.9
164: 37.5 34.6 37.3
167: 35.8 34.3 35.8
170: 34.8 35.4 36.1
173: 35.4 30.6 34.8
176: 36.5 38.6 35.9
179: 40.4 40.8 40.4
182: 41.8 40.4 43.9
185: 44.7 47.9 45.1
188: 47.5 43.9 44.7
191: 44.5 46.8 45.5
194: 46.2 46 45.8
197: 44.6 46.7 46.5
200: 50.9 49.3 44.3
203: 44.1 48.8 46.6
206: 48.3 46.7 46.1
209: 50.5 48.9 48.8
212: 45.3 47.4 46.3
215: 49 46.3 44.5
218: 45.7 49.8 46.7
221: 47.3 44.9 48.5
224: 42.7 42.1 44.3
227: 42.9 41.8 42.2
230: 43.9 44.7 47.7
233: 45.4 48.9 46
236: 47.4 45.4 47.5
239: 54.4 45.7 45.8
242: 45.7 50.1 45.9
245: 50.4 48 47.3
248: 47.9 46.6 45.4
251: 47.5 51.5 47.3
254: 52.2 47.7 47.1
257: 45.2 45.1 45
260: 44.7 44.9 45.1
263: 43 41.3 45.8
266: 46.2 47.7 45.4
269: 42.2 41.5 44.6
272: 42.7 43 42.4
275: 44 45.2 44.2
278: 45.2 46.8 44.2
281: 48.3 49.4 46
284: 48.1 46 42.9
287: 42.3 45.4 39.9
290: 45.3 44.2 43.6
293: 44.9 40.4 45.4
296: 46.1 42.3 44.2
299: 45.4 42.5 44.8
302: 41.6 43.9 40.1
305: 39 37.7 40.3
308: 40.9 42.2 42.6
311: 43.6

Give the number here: 39.1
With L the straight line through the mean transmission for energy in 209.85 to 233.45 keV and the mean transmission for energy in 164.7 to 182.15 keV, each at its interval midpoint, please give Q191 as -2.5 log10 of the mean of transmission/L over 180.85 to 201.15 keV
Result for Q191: -0.14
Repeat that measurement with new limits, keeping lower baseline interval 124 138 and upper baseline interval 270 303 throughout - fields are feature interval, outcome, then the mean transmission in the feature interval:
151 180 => 0.17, 37.9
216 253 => -0.05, 46.5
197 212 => -0.07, 47.4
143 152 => 0.06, 41.8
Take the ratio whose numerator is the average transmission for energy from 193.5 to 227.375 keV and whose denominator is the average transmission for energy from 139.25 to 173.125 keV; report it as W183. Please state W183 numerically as 1.18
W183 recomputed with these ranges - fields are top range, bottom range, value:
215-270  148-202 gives 1.12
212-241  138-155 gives 1.08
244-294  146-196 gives 1.13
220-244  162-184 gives 1.24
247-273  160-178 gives 1.28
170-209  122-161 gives 1.01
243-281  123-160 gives 1.07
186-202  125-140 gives 1.04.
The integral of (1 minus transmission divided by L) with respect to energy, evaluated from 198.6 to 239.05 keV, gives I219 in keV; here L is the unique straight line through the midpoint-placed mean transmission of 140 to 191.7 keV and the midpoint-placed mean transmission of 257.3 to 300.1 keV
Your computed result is -4.1 keV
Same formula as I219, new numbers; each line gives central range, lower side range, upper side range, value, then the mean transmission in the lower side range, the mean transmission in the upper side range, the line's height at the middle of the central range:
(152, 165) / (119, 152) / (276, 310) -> 1.0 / 42.9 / 43.7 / 43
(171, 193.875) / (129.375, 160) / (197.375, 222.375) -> 2.1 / 42.5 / 47.2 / 45.2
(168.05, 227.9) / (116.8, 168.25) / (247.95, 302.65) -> -1.3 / 41.5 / 45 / 43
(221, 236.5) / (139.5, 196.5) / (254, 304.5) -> -0.8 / 40.6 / 44.5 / 42.7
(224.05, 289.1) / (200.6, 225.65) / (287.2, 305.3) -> -1.1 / 46.7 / 43.3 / 44.9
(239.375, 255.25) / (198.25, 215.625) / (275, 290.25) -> -0.5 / 47.5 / 45.2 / 46.3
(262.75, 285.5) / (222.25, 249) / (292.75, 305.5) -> -0.3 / 46.2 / 43.1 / 44.3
